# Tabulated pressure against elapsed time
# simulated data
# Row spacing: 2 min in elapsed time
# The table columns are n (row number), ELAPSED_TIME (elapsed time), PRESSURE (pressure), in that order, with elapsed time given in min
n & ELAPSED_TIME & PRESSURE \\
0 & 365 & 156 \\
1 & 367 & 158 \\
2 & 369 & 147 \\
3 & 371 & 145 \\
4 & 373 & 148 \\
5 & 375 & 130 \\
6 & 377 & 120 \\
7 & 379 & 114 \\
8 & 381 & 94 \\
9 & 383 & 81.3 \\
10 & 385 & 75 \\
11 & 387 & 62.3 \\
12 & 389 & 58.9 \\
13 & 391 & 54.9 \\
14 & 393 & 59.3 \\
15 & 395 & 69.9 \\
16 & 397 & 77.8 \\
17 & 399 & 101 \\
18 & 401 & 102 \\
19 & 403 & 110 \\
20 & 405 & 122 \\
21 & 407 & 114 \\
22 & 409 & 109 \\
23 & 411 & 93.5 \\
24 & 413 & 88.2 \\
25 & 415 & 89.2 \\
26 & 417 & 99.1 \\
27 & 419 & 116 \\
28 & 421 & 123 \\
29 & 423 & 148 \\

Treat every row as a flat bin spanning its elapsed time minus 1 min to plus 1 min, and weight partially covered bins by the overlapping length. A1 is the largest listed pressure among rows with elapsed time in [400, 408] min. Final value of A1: 122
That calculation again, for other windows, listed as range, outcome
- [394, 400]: 101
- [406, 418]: 114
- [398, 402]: 102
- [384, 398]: 77.8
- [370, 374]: 148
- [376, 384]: 120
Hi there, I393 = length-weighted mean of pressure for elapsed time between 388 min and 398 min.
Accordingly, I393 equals 64.2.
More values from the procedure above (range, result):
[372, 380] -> 128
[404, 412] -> 110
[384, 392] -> 62.8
